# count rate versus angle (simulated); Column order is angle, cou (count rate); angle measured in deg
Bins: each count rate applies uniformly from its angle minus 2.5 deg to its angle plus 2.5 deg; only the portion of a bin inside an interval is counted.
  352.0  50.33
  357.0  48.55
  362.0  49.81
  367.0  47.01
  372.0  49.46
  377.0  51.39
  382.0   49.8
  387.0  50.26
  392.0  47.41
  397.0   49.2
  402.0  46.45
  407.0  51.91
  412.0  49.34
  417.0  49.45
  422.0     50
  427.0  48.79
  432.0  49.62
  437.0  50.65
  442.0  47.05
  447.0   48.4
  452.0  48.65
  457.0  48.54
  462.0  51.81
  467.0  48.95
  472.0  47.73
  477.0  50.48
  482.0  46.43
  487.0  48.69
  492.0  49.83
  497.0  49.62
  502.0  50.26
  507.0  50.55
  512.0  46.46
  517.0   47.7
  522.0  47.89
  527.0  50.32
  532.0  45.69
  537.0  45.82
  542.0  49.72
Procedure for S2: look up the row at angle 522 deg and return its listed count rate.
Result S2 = 47.89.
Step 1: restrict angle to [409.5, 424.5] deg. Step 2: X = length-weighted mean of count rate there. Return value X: 49.6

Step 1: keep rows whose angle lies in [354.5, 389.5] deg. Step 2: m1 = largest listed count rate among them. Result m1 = 51.39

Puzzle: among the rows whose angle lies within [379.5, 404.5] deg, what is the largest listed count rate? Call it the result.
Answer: 50.26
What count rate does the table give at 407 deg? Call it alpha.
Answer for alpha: 51.91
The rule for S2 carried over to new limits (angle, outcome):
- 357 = 48.55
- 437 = 50.65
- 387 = 50.26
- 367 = 47.01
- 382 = 49.8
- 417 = 49.45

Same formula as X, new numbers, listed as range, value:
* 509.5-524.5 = 47.4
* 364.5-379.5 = 49.3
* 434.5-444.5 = 48.9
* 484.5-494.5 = 49.3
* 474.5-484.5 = 48.5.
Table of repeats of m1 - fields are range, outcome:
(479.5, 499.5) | 49.83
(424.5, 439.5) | 50.65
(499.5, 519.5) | 50.55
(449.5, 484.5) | 51.81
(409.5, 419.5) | 49.45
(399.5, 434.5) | 51.91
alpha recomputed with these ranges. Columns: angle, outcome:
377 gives 51.39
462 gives 51.81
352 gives 50.33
